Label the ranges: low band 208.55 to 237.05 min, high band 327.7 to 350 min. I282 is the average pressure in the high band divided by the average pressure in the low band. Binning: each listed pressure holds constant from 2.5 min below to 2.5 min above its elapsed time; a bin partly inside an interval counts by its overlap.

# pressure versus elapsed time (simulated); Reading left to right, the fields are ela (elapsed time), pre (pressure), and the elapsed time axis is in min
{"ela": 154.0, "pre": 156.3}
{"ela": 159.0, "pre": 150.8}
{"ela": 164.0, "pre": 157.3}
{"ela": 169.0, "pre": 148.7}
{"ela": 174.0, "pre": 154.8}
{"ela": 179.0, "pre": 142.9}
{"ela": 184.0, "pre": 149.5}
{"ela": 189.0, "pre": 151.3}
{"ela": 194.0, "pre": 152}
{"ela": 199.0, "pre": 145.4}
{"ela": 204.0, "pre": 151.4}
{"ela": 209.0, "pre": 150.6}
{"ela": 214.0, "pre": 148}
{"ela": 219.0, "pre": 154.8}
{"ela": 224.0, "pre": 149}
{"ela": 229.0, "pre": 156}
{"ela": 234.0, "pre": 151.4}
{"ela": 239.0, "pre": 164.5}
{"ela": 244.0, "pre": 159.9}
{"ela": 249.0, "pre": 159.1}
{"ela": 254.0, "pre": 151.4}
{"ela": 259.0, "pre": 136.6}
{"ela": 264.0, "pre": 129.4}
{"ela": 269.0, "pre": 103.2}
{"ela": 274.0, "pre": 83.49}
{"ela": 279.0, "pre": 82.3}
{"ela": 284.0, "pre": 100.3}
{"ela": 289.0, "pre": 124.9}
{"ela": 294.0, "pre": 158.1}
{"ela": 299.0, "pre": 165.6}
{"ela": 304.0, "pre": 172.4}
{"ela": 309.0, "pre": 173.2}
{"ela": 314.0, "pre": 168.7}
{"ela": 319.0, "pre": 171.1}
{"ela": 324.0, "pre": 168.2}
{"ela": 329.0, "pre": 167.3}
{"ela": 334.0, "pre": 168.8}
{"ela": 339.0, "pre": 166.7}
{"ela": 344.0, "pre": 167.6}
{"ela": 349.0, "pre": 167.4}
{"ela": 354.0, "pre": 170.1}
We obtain 1.10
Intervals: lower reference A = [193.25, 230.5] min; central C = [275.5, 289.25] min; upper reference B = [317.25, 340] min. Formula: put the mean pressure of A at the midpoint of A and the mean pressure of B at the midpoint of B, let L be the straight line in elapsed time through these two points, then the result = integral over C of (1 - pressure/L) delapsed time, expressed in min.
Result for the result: 5.5 min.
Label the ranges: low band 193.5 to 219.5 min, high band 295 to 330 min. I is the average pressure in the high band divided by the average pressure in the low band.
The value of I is 1.1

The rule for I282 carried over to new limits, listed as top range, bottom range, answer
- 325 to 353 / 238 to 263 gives 1.10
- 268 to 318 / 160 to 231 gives 0.90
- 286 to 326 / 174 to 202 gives 1.09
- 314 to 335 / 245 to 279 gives 1.35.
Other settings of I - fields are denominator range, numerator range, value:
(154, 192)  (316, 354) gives 1.11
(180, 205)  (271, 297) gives 0.74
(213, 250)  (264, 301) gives 0.75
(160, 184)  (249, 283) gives 0.78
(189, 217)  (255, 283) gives 0.73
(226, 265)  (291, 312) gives 1.10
